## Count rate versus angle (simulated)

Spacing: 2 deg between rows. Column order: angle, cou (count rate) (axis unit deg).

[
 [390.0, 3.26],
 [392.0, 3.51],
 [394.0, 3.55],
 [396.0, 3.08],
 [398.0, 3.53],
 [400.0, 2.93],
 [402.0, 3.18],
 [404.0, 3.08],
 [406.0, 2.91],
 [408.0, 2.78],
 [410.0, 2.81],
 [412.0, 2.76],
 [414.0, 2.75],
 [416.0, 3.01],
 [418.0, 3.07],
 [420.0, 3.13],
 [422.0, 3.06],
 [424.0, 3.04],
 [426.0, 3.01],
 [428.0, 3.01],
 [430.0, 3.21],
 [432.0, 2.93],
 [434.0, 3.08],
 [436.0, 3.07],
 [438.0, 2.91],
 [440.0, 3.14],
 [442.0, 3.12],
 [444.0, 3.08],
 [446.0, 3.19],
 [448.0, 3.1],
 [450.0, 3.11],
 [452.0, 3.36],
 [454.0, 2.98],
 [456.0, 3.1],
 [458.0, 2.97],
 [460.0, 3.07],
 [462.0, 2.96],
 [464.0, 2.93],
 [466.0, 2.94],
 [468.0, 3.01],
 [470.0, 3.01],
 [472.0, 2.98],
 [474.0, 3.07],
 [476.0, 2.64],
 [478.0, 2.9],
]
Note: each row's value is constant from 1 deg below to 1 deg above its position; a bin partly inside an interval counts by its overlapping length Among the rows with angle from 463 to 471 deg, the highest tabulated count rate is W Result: 3.01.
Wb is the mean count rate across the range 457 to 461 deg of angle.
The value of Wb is 3.02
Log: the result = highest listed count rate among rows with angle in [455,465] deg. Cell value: 3.1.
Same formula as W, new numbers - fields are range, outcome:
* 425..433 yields 3.21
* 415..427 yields 3.13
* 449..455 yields 3.36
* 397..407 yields 3.53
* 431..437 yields 3.08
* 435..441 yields 3.14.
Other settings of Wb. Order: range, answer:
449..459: 3.1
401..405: 3.13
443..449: 3.12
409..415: 2.77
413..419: 2.94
